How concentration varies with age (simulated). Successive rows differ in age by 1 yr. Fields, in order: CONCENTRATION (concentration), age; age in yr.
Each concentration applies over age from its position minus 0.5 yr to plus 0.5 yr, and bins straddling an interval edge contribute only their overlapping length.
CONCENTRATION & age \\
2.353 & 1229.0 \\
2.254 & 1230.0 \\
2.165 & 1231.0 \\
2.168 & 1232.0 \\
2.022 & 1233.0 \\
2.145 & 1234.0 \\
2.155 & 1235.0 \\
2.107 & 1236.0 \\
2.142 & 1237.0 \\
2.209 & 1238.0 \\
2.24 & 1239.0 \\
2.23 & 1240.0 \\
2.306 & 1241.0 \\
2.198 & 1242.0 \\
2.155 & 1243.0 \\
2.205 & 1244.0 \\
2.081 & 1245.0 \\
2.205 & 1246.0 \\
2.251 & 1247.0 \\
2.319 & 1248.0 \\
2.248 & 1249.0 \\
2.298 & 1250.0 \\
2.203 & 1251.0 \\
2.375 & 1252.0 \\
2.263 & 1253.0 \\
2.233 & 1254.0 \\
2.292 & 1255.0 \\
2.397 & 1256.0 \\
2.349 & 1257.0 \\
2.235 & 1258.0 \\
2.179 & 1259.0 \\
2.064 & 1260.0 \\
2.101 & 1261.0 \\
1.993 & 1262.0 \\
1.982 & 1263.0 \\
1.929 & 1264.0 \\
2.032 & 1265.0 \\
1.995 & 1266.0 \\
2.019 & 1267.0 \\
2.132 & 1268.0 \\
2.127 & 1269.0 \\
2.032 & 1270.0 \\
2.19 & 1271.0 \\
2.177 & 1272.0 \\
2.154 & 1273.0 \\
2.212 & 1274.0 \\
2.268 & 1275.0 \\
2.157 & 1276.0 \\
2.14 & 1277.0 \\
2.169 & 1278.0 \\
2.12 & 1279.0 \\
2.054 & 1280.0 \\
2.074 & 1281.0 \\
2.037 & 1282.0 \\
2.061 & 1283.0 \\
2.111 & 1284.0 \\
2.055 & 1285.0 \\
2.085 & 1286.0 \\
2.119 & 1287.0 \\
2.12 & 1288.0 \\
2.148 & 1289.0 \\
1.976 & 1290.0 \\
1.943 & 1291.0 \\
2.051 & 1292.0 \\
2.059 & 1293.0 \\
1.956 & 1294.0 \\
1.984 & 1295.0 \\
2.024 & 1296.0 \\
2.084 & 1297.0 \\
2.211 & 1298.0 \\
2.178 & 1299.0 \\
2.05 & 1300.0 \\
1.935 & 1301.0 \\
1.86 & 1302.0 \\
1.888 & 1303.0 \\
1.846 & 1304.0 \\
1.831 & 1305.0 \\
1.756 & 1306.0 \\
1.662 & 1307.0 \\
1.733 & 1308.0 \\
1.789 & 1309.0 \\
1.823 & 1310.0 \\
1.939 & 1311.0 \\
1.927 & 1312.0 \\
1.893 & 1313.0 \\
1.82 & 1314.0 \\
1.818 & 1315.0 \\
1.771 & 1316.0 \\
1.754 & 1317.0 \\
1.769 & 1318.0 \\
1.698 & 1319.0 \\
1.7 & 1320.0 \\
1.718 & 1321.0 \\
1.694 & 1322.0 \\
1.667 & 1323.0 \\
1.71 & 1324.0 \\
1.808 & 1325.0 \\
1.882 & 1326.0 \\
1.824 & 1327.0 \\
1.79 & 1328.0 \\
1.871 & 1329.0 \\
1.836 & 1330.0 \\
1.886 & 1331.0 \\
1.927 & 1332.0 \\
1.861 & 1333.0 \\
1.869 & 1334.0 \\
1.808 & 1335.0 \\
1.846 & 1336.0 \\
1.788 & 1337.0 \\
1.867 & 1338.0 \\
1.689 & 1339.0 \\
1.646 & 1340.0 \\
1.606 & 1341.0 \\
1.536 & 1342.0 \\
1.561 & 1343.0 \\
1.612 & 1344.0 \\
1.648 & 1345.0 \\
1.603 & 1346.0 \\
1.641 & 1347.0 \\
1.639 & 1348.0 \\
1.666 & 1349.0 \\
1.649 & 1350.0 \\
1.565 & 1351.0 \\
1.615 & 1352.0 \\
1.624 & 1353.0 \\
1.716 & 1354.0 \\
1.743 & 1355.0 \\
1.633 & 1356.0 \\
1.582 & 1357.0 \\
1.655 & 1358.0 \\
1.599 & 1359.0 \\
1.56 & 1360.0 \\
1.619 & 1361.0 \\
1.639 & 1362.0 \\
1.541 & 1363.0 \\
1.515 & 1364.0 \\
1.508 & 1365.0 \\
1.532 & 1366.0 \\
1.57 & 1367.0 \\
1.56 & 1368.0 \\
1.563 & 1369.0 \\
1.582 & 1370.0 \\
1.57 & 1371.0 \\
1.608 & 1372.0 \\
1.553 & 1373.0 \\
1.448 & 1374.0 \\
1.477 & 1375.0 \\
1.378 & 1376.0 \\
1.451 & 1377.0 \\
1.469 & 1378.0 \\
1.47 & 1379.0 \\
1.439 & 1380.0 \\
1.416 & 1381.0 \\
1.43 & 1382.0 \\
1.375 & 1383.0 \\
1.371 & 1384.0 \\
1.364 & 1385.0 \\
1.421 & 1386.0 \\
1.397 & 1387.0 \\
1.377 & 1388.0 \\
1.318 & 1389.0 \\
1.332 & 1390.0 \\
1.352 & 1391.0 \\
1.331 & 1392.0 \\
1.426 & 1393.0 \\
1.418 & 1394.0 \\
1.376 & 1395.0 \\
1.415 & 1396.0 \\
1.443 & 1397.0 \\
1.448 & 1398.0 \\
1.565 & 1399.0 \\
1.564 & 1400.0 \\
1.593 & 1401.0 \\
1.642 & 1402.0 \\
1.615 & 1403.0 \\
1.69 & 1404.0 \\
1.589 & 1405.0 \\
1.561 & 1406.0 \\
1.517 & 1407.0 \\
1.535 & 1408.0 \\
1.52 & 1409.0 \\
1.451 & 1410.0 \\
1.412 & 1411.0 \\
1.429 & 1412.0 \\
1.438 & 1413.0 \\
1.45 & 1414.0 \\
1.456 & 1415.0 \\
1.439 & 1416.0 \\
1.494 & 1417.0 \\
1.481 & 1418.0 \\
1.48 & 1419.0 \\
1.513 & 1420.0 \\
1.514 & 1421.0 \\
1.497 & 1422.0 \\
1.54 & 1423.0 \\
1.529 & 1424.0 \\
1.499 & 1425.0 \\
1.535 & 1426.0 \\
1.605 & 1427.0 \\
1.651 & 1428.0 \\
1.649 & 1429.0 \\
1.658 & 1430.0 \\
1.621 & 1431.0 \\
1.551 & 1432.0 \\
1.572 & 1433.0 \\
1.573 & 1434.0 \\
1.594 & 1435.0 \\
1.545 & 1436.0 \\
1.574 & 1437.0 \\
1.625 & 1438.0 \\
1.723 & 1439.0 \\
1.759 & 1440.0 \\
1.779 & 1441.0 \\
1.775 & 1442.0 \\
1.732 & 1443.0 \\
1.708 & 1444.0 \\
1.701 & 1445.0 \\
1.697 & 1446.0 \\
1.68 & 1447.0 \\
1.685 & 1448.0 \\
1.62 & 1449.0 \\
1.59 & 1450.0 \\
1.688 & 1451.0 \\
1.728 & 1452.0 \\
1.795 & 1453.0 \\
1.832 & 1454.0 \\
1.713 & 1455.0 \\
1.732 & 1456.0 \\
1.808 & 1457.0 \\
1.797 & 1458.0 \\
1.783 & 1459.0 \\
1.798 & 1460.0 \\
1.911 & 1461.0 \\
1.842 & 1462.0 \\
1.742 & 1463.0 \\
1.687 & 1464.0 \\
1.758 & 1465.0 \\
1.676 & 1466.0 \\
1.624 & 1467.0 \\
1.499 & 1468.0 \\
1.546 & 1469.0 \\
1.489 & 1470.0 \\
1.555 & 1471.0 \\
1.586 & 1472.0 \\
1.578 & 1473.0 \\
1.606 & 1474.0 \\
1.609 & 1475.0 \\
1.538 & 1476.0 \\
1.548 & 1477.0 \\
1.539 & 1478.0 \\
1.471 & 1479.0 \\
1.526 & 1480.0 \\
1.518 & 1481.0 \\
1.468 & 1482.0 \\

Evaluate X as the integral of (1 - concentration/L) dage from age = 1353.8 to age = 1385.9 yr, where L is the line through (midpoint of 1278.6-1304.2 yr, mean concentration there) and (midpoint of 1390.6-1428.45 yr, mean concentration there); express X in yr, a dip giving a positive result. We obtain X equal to 3.00 yr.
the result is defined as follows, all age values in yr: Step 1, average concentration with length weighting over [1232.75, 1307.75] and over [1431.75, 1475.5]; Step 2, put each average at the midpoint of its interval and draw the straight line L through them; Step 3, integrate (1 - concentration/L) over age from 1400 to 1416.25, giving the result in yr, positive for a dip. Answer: 2.4 yr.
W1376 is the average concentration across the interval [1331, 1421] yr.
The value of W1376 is 1.55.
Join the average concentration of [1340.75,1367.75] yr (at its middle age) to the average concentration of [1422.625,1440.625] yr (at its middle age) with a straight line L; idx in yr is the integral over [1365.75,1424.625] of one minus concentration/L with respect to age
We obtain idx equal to 4.6 yr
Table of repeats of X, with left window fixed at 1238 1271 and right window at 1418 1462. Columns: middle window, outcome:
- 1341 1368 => 4.2 yr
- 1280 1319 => 2.0 yr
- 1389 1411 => 3.5 yr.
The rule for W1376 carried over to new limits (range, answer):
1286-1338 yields 1.88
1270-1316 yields 2.01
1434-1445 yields 1.68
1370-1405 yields 1.46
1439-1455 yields 1.72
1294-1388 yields 1.69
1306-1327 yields 1.78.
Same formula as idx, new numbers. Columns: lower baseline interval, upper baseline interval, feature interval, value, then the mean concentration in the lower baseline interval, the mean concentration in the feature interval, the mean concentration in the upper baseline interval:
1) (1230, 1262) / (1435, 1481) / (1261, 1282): 0.5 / 2.21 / 2.1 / 1.67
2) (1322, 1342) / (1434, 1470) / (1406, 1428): 2.9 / 1.79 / 1.5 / 1.7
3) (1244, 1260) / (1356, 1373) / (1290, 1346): 0.8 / 2.25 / 1.83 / 1.58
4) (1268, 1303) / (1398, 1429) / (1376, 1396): 3.0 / 2.08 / 1.4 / 1.53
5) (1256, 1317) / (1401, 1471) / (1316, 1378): 6.7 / 2.02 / 1.66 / 1.62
